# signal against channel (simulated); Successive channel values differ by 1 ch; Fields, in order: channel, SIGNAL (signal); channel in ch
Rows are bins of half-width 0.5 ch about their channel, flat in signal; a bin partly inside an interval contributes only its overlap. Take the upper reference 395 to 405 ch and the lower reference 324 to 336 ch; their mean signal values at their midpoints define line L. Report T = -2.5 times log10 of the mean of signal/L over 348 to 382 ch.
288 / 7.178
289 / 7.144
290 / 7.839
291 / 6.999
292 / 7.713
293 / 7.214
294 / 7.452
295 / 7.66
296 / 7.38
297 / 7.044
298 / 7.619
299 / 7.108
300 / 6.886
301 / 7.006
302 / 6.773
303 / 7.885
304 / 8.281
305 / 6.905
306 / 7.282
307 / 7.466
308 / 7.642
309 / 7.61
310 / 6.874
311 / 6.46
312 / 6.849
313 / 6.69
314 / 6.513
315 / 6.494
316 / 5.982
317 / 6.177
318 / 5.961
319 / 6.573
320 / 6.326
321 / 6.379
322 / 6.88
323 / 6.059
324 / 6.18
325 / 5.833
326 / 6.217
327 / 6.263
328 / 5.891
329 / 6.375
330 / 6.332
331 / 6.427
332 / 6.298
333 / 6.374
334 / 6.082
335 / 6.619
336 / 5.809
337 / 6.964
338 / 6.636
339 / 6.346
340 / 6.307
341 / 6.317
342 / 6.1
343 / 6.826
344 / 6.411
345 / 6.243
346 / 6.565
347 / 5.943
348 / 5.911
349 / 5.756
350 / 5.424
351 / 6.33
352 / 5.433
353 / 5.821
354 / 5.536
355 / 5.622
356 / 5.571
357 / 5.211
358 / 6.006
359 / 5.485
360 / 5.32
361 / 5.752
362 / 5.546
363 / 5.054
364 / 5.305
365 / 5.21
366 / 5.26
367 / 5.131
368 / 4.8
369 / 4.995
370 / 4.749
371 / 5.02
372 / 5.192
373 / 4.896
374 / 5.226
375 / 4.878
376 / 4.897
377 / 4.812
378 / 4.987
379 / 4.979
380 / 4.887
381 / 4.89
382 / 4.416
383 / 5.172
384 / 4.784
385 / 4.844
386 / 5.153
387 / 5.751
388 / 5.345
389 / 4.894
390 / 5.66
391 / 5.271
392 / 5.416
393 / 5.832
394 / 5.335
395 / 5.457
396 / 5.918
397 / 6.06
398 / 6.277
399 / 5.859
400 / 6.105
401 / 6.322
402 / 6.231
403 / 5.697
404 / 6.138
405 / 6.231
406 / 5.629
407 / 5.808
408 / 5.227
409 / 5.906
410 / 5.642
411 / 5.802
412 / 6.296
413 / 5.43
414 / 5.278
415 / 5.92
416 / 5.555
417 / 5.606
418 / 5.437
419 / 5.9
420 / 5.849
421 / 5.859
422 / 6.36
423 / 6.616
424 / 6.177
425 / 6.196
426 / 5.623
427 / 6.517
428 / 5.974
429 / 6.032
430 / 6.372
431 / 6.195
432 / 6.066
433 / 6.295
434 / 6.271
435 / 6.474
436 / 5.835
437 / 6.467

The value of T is 0.17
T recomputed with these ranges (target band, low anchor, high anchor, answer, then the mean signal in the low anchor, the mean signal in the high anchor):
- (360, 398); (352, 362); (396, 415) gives 0.10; 5.58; 5.89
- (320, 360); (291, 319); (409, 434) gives 0.10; 7.06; 5.96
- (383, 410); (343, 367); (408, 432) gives 0.04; 5.7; 5.92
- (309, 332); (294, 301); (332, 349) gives 0.06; 7.28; 6.32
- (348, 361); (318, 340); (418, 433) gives 0.11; 6.32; 6.11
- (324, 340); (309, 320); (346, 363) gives -0.03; 6.5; 5.68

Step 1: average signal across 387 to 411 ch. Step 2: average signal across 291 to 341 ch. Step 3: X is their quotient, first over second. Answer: 0.85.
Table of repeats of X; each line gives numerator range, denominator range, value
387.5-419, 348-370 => 1.05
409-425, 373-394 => 1.15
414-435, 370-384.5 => 1.23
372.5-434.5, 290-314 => 0.78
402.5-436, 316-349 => 0.95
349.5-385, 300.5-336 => 0.79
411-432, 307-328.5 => 0.92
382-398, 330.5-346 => 0.84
